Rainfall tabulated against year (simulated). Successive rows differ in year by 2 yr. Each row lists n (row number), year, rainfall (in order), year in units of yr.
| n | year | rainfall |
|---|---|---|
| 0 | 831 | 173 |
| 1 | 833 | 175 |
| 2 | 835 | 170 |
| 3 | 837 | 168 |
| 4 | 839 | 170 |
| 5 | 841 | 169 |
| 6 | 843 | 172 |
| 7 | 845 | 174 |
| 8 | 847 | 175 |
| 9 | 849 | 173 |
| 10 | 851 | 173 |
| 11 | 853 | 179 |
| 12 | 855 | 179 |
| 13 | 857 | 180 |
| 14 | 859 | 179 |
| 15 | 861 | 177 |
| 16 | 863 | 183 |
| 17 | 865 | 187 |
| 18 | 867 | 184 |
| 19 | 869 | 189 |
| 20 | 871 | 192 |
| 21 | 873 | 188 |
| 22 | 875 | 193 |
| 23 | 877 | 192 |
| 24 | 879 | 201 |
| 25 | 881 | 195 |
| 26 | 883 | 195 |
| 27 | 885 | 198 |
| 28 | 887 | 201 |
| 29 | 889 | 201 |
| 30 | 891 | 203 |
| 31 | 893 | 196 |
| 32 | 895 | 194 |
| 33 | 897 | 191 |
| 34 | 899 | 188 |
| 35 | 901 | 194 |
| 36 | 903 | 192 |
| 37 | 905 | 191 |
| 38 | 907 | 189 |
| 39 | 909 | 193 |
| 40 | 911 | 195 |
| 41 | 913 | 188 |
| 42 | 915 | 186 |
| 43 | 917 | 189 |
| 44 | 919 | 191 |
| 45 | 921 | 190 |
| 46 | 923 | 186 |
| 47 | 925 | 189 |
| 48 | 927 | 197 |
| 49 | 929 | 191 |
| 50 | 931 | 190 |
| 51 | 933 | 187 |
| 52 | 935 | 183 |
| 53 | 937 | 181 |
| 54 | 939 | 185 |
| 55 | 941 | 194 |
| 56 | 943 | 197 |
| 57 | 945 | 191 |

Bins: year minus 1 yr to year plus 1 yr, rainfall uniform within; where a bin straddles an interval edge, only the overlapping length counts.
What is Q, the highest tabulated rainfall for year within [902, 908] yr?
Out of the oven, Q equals 192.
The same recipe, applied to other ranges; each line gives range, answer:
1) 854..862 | 180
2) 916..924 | 191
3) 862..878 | 193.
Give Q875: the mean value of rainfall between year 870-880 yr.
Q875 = 193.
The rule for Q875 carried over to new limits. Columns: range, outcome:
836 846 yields 171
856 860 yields 180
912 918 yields 188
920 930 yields 191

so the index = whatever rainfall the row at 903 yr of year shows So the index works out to 192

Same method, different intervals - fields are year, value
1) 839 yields 170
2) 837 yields 168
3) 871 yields 192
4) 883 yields 195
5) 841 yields 169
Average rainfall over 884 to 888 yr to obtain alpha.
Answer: 200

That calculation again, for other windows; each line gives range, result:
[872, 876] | 190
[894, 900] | 191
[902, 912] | 192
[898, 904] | 191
